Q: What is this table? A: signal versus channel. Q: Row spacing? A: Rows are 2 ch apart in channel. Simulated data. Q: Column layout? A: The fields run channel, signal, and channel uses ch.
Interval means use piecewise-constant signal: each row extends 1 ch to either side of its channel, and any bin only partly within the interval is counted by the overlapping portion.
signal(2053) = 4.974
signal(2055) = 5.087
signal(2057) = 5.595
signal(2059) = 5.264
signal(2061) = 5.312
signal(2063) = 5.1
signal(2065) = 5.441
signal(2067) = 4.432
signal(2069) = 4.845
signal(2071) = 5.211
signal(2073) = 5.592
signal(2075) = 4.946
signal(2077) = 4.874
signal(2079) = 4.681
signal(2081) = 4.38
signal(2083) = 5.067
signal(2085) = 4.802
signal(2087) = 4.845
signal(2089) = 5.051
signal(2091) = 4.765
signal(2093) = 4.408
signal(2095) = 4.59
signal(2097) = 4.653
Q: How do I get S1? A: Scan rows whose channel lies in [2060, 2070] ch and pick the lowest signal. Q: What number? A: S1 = 4.432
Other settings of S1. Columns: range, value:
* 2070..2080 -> 4.681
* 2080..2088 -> 4.38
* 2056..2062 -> 5.264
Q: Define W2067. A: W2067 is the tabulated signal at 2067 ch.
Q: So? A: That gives 4.432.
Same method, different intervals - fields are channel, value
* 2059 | 5.264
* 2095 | 4.59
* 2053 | 4.974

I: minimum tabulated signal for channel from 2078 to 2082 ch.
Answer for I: 4.38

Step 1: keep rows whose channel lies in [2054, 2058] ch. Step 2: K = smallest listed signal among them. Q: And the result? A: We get 5.087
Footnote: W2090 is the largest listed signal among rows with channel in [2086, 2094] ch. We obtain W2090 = 5.051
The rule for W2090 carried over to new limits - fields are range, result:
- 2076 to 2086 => 5.067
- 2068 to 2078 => 5.592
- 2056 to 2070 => 5.595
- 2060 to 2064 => 5.312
